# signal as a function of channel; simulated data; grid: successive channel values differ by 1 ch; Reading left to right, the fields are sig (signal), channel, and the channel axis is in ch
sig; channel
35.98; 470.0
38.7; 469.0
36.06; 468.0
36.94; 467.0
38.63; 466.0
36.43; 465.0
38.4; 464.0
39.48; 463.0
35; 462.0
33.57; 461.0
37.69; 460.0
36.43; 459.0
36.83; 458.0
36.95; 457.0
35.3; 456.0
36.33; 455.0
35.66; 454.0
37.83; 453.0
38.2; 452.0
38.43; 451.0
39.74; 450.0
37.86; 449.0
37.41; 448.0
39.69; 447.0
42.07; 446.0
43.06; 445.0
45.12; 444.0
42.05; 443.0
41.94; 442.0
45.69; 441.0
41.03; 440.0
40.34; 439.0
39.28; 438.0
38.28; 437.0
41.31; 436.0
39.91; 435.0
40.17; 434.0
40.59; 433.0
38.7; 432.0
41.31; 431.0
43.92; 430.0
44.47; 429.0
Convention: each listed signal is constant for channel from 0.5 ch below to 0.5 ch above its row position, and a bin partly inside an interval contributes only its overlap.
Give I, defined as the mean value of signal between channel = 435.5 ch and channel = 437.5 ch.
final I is 39.8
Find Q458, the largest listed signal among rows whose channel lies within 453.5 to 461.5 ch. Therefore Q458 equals 37.69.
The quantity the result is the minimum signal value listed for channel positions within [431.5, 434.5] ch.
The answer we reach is 38.7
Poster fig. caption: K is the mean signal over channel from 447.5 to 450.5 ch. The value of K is 38.3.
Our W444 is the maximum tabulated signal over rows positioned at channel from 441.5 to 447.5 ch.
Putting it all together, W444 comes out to 45.12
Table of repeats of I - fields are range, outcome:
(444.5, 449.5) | 40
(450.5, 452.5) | 38.3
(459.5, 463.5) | 36.4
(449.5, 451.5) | 39.1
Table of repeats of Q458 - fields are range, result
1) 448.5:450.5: 39.74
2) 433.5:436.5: 41.31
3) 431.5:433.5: 40.59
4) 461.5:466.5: 39.48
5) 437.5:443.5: 45.69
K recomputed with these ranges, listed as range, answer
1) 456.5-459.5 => 36.7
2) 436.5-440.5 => 39.7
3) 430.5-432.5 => 40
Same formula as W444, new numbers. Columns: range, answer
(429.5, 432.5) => 43.92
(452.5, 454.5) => 37.83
